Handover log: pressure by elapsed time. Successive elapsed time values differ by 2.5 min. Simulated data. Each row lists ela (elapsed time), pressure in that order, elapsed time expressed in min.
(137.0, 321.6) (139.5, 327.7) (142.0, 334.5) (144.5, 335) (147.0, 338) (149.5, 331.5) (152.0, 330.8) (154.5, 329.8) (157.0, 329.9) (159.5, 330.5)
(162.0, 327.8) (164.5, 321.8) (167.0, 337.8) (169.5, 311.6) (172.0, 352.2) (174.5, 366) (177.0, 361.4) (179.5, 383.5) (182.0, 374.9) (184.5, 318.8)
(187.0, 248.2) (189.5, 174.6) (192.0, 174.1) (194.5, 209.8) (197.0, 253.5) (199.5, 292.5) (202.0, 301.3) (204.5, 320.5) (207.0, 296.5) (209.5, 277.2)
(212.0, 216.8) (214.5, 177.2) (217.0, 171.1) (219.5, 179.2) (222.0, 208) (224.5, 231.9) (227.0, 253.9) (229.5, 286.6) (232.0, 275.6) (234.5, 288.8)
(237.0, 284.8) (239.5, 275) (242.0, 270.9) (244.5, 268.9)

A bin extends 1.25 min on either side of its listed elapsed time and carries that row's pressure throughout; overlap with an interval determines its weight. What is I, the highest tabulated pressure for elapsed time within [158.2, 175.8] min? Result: 366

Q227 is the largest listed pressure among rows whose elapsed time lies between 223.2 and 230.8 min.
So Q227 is 286.6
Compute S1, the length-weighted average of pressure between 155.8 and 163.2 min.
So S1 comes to 329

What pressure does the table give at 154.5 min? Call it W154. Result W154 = 329.8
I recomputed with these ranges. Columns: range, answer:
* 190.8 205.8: 320.5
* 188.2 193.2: 174.6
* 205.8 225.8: 296.5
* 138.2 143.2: 334.5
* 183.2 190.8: 318.8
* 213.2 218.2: 177.2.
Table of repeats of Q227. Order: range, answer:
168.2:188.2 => 383.5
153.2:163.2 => 330.5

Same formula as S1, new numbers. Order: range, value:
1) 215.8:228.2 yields 209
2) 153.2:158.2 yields 330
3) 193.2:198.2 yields 231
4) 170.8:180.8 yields 366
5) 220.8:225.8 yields 220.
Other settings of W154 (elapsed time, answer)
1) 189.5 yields 174.6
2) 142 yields 334.5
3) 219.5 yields 179.2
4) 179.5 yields 383.5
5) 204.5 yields 320.5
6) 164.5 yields 321.8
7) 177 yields 361.4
